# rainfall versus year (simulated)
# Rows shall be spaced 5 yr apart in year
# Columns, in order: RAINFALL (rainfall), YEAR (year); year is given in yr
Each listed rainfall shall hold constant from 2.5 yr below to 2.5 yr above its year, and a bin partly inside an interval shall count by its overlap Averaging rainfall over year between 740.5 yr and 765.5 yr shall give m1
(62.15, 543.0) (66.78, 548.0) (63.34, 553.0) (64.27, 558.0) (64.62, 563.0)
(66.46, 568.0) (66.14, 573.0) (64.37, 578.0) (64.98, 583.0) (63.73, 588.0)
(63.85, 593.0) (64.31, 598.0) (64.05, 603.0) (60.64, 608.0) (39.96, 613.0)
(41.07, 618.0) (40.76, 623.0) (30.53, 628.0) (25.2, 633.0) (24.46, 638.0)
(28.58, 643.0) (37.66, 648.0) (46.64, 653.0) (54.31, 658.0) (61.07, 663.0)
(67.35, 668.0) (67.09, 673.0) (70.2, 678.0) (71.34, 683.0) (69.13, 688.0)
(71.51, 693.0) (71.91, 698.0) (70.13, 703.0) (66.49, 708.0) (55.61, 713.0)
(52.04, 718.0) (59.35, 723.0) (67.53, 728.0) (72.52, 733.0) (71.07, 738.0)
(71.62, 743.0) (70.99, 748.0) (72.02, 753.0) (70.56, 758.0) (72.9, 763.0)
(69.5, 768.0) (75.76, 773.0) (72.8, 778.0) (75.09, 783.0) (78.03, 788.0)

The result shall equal 71.6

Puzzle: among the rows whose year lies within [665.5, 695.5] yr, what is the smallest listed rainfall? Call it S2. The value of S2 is 67.09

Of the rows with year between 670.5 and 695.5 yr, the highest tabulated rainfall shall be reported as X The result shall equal 71.51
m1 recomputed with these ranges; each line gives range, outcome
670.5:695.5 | 69.9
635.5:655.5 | 34.3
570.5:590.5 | 64.8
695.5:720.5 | 63.2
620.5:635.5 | 32.2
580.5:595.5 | 64.2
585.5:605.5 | 64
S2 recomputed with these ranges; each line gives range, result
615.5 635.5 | 25.2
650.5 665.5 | 46.64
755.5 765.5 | 70.56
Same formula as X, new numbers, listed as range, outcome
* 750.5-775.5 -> 75.76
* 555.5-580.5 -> 66.46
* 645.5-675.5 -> 67.35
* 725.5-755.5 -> 72.52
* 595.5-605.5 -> 64.31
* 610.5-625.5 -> 41.07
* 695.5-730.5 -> 71.91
